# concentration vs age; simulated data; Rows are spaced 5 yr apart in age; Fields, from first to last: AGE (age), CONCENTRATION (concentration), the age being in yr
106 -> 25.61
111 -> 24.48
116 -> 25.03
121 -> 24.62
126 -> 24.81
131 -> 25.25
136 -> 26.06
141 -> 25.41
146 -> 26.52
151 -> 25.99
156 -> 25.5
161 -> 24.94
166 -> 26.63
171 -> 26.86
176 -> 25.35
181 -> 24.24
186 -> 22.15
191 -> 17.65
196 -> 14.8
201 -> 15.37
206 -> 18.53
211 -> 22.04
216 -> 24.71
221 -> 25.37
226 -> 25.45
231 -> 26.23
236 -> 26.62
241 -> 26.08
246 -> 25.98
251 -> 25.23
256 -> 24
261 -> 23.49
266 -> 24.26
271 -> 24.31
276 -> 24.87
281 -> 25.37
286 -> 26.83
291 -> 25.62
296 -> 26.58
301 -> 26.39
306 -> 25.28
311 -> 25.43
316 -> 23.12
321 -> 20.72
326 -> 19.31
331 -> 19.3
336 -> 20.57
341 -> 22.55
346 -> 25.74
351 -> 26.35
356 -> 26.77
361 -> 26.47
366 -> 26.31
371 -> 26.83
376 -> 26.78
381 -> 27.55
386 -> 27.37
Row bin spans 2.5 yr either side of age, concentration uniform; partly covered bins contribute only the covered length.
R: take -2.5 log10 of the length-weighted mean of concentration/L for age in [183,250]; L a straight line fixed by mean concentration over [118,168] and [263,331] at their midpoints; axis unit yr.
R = 0.11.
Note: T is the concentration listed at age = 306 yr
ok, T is 25.28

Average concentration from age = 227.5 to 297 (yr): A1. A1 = 25.4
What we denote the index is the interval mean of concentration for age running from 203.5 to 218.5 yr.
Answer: 21.8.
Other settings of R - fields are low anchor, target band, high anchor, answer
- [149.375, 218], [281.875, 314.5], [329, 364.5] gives -0.101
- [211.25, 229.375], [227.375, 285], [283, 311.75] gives 0.009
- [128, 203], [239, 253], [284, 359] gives -0.086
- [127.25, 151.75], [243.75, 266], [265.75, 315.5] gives 0.040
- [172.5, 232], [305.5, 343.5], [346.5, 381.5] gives 0.163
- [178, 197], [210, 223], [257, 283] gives -0.119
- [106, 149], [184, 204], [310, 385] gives 0.393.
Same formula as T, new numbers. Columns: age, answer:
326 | 19.31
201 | 15.37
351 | 26.35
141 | 25.41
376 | 26.78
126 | 24.81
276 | 24.87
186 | 22.15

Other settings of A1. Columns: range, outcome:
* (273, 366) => 24.3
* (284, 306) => 26.2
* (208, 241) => 25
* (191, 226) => 20.3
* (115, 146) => 25.3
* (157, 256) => 23.4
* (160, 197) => 23.1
